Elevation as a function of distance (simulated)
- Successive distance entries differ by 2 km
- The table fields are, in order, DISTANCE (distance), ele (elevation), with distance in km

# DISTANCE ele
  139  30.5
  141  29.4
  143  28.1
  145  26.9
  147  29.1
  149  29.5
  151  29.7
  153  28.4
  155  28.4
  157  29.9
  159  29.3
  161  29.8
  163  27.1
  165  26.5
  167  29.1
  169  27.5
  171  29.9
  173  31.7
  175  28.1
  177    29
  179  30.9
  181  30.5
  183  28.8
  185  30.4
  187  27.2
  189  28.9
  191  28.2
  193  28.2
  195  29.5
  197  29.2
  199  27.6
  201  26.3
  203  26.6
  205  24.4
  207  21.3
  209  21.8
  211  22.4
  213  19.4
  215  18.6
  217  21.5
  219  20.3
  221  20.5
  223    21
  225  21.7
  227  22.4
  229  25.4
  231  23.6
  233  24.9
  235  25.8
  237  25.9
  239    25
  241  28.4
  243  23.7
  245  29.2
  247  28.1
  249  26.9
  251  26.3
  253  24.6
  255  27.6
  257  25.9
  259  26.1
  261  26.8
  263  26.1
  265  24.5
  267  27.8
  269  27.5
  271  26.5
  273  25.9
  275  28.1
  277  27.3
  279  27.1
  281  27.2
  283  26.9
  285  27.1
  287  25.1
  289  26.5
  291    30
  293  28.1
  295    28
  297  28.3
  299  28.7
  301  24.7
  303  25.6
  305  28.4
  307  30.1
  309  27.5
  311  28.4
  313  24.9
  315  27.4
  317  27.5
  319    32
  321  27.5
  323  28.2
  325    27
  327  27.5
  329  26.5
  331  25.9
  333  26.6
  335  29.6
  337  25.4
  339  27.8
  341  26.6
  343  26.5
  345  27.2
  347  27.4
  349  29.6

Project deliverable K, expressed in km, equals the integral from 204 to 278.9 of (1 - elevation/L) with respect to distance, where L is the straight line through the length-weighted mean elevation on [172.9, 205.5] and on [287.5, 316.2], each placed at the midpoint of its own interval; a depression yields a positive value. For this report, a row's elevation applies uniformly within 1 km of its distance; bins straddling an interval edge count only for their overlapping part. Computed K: 9.0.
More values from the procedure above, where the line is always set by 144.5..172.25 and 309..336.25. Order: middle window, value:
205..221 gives 4.16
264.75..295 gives 0.81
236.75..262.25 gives 1.43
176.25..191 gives -0.40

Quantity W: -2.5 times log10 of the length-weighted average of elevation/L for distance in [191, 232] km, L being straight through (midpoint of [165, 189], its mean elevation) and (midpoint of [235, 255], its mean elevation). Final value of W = 0.18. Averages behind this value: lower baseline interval 29.2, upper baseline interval 26.5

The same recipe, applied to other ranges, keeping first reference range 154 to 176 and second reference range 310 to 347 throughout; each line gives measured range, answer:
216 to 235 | 0.25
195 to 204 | 0.03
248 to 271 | 0.06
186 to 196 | 0.01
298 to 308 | 0.00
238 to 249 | 0.05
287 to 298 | -0.01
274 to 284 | 0.02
